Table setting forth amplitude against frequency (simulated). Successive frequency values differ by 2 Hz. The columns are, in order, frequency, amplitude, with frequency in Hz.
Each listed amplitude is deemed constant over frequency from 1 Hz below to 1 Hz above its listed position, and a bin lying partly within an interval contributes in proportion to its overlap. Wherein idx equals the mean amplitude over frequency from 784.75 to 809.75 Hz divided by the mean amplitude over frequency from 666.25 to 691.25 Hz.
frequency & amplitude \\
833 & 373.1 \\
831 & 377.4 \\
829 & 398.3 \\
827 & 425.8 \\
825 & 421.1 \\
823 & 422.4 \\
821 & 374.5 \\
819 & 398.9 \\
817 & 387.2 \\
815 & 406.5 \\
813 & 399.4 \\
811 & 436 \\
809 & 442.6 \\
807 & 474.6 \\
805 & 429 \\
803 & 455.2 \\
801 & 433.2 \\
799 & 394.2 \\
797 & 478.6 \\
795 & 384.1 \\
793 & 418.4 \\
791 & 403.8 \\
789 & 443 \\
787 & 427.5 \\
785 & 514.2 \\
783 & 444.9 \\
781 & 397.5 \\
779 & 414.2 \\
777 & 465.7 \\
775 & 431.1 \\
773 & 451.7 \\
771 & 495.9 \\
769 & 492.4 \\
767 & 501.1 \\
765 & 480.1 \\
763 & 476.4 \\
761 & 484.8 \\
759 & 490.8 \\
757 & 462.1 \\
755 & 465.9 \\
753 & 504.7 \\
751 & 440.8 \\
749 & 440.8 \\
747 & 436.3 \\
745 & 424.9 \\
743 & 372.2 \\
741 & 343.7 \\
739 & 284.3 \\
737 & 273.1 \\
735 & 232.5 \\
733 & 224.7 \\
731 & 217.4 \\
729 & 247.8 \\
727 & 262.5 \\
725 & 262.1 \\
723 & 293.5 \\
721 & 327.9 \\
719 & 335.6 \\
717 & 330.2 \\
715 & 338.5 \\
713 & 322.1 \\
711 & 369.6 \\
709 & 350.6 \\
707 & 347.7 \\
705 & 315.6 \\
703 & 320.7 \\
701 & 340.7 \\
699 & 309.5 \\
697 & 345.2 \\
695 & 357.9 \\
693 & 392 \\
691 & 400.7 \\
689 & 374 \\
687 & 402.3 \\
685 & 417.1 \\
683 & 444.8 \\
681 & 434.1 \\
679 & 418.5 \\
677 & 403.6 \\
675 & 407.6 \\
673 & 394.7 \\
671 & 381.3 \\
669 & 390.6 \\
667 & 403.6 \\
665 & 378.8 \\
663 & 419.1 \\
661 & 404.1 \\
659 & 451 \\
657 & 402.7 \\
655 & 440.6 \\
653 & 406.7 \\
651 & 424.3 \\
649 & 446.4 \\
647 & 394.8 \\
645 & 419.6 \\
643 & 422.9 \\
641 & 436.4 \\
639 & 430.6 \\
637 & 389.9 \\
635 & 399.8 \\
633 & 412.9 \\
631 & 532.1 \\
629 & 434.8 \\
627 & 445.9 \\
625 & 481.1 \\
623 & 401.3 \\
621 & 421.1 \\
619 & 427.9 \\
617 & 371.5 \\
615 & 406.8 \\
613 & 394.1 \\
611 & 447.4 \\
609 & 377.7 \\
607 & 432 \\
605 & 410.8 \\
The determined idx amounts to 1.07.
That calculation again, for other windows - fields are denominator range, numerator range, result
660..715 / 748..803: 1.20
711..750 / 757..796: 1.44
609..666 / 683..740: 0.77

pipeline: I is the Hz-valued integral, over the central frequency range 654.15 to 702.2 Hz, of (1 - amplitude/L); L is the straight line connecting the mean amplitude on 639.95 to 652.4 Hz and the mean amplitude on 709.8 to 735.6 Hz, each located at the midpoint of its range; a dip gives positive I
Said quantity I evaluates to -3.7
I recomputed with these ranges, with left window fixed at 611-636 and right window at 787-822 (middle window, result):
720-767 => 5.9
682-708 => 3.6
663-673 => 0.8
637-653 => 0.2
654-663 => 0.1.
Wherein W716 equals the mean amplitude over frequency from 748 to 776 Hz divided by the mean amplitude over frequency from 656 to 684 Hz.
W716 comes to 1.2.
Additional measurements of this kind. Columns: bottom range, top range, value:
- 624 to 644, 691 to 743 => 0.71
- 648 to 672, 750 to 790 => 1.13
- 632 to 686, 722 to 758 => 0.83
